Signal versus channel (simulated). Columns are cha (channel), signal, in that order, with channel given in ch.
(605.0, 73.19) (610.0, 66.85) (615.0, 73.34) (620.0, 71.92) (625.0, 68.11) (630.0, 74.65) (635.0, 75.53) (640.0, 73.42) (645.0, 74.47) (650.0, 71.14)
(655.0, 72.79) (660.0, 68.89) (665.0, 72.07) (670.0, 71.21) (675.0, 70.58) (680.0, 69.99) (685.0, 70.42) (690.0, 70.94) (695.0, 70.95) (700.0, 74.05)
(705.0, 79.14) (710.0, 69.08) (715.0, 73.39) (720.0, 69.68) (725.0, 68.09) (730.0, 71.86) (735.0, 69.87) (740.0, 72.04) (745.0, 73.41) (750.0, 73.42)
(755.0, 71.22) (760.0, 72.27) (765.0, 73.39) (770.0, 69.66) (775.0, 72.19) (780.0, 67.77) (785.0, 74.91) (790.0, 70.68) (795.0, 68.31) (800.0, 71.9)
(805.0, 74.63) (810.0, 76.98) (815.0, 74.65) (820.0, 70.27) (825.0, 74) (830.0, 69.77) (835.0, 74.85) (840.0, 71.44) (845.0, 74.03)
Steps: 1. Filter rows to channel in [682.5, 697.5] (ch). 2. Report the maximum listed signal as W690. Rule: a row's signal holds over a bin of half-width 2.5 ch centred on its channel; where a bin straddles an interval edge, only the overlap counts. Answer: 70.95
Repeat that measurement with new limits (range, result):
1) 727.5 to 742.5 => 72.04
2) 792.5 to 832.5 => 76.98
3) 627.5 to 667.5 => 75.53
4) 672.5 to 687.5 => 70.58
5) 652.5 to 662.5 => 72.79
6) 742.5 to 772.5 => 73.42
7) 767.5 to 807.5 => 74.91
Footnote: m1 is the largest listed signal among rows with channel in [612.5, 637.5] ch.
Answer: 75.53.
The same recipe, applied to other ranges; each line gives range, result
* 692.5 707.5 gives 79.14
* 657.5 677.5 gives 72.07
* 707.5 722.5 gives 73.39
